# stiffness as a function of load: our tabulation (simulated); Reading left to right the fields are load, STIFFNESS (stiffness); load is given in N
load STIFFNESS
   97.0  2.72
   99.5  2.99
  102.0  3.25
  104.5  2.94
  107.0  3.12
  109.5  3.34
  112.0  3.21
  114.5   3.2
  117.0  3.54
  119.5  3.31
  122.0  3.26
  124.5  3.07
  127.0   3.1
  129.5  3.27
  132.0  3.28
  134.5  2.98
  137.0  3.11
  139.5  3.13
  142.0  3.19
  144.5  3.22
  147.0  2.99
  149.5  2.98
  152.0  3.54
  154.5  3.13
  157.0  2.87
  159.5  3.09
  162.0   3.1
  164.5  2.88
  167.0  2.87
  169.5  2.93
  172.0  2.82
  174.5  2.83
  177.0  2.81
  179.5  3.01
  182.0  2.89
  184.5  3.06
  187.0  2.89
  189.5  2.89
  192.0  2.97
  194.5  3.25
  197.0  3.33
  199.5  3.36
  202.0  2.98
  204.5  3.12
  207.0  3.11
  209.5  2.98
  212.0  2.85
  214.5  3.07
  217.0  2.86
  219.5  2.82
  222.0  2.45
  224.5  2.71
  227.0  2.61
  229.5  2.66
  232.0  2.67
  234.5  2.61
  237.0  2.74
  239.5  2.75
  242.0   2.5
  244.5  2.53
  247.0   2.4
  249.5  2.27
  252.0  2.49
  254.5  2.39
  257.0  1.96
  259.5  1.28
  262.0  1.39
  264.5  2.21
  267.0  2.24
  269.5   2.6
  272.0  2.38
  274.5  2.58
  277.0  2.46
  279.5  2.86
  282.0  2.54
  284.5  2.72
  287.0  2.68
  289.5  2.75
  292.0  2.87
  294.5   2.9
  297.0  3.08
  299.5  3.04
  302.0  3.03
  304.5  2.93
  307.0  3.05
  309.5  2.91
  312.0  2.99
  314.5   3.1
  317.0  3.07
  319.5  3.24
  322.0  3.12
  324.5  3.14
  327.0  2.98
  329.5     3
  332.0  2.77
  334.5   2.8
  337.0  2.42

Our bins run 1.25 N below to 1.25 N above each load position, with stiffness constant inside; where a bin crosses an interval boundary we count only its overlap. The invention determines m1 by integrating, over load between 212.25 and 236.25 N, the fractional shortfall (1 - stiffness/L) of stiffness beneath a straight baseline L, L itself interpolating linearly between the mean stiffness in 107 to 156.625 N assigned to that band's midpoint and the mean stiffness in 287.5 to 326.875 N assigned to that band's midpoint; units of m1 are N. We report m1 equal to 2.9 N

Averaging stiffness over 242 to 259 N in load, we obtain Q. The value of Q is 2.31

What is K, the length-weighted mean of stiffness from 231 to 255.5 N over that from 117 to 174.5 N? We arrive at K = 0.8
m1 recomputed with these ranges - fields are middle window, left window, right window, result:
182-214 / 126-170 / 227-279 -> -3.6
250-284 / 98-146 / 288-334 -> 8.6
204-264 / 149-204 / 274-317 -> 8.3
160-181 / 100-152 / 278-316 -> 1.3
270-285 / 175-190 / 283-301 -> 1.5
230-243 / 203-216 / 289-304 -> 1.5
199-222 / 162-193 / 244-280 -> -2.8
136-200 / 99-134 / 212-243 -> -1.4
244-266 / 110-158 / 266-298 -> 5.4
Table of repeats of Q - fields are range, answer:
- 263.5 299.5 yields 2.65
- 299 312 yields 2.99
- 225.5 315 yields 2.58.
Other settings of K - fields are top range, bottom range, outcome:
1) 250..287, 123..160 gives 0.74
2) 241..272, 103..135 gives 0.68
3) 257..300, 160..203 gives 0.83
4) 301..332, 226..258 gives 1.21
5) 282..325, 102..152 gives 0.93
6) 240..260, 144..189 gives 0.76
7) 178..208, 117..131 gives 0.95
